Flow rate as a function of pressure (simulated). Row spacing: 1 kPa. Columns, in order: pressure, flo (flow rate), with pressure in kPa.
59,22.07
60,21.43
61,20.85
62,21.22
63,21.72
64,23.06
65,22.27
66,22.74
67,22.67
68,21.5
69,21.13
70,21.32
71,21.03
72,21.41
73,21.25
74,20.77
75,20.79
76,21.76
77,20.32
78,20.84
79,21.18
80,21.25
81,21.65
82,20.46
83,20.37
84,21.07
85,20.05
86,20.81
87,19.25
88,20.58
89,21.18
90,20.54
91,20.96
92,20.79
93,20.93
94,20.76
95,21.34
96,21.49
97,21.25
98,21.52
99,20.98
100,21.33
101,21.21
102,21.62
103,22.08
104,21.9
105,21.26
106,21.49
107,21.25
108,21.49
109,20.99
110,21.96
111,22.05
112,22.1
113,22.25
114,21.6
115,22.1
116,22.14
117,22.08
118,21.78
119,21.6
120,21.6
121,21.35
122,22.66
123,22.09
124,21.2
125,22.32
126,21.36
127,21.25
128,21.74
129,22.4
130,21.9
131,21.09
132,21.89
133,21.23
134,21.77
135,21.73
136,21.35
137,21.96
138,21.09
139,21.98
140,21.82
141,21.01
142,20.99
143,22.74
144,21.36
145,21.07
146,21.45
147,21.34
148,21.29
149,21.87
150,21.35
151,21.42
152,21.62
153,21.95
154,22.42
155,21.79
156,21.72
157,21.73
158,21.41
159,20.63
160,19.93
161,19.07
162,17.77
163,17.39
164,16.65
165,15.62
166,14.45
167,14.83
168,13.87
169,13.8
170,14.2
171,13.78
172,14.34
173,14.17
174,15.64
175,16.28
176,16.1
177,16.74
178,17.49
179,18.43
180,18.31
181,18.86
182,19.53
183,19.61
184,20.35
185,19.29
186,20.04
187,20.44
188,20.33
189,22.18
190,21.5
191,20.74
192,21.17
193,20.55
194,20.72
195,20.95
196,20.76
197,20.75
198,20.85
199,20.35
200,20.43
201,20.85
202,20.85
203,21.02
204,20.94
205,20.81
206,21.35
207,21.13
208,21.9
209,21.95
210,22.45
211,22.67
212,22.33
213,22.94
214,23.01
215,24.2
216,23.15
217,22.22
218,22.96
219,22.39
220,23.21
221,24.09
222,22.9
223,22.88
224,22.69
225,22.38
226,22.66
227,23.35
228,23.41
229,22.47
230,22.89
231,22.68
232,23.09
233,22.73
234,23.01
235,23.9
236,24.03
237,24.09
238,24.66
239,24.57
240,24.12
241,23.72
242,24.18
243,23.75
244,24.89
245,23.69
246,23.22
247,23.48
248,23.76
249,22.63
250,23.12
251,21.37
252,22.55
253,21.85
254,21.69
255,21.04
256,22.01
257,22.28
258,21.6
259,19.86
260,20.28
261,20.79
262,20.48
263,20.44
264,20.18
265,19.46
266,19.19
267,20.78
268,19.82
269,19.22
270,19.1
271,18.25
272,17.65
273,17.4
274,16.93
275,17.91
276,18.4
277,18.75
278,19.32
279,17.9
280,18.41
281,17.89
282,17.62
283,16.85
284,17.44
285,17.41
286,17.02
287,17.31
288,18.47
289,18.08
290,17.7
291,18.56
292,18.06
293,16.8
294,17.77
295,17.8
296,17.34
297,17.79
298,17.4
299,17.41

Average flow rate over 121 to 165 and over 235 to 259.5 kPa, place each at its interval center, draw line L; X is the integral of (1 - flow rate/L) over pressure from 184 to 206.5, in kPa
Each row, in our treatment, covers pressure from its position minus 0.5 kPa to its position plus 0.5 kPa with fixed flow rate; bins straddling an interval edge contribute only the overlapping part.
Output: 1.36 kPa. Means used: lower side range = 21.2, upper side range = 23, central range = 20.8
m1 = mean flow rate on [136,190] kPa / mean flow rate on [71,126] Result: 0.9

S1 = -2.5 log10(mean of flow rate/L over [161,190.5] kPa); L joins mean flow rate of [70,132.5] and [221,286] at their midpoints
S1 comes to 0.22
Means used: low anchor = 21.3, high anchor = 21.3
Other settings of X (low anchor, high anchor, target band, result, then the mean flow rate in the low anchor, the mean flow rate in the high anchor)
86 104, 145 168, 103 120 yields -0.8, 21.1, 19.8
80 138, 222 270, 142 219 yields 7.0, 21.4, 22.3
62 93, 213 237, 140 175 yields 5.1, 21.2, 23.1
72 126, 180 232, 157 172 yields 3.3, 21.3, 21.6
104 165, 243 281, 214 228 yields -1.5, 21.3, 20.5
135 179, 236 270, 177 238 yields -2.8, 19.1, 22.1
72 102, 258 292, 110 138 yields -1.8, 20.9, 18.7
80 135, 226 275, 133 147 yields 0.0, 21.4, 21.8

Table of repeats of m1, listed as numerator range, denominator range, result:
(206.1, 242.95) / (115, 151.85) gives 1.07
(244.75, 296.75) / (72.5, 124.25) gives 0.92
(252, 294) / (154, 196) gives 1.03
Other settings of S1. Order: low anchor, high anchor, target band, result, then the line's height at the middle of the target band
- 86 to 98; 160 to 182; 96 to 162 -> -0.16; 18.7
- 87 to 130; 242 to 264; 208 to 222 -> -0.04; 22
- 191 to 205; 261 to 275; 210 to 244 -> -0.16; 20.1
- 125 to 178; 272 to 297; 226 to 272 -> -0.21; 18.3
